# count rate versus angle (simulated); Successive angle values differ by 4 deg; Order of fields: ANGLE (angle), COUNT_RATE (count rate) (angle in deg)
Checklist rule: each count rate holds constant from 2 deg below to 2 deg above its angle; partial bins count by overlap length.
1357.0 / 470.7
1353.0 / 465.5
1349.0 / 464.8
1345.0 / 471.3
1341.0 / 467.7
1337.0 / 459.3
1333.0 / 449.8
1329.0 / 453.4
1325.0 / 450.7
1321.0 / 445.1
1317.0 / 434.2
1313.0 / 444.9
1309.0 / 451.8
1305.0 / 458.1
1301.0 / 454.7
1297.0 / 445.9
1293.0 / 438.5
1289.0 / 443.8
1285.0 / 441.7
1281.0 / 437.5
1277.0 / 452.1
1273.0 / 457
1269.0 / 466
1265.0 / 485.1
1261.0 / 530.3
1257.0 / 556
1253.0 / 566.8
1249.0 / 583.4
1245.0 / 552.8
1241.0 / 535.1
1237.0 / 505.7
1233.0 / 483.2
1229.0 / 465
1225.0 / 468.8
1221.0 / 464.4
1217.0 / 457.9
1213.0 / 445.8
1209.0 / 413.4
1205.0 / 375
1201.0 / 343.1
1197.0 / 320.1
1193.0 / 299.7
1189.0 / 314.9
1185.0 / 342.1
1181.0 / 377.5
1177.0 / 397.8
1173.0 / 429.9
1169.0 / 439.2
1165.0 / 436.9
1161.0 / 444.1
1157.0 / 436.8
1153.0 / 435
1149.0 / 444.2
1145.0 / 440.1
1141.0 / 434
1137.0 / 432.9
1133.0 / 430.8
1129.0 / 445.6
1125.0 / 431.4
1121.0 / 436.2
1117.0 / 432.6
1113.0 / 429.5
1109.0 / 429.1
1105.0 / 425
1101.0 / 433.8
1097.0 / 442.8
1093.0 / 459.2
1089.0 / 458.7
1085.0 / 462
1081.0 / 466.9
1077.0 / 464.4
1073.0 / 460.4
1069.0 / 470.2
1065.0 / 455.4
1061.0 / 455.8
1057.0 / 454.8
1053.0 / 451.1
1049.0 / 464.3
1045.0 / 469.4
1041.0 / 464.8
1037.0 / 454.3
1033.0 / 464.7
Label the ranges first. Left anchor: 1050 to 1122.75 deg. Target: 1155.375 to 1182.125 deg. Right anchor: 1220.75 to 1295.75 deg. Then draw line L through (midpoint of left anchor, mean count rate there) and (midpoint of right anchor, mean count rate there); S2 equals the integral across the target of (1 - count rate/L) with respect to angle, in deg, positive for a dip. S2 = 2.6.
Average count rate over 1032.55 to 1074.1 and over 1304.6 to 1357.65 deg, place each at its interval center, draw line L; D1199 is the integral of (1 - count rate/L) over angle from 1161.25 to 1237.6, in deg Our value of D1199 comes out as 8.2 deg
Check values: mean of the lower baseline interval 460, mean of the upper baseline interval 456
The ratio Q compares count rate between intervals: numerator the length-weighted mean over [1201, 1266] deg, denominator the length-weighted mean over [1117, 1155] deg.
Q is 1.12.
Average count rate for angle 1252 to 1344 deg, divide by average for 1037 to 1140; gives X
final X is 1.0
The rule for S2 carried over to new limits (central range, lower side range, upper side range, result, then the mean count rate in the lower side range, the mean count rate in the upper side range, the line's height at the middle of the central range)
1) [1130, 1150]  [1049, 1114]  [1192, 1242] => 0.26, 452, 429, 442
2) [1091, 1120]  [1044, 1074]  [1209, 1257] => 2.15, 460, 501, 471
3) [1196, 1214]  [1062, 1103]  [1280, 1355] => 2.98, 457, 452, 454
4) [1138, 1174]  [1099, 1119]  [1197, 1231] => -0.94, 430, 423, 427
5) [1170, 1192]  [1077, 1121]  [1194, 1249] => 3.75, 445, 451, 449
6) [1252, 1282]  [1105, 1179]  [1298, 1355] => -3.04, 433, 455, 448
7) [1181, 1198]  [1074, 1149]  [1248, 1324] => 4.83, 442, 472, 455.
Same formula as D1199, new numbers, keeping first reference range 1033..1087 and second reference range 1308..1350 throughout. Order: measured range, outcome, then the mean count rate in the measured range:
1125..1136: 0.5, 436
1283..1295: 0.4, 441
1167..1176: 0.5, 430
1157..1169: 0.5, 440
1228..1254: -4.1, 528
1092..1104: 0.5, 442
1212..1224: 0.0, 458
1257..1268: -1.4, 513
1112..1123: 0.6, 433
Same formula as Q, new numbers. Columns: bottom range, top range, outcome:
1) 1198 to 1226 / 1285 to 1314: 1.07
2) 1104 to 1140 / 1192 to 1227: 0.93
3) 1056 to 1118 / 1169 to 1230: 0.88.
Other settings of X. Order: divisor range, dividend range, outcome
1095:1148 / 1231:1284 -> 1.17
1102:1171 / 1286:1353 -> 1.04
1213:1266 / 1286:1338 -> 0.88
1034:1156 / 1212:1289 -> 1.10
